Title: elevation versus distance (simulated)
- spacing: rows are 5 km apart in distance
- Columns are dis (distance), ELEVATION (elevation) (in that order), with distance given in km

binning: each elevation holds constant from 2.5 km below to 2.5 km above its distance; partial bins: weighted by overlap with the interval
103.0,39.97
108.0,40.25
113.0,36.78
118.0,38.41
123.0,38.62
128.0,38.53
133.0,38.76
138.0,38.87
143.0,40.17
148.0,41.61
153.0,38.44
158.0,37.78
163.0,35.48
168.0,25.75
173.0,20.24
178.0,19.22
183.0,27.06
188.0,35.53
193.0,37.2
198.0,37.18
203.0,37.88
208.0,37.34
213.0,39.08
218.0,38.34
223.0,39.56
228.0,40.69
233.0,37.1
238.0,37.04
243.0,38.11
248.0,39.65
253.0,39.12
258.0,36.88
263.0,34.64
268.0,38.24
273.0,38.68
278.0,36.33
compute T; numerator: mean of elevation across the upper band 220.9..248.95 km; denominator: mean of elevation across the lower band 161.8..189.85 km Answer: 1.45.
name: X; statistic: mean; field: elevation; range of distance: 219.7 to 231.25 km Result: 39.8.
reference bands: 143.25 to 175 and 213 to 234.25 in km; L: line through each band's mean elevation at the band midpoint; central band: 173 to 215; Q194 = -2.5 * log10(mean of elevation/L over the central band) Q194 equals 0.122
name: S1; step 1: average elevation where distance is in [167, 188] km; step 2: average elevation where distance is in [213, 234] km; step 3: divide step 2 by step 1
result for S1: 1.60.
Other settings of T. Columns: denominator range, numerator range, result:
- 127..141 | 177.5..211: 0.88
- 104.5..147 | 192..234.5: 0.98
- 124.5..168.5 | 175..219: 0.90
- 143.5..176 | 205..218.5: 1.14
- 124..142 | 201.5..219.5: 0.98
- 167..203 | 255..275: 1.25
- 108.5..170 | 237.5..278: 1.00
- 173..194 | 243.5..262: 1.36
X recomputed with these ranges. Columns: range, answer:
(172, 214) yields 32.5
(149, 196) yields 31.2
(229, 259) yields 38.2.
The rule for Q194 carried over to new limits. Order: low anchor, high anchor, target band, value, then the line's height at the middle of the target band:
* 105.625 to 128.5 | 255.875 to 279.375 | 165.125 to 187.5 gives 0.48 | 37.9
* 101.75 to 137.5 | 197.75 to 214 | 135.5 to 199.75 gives 0.15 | 38.2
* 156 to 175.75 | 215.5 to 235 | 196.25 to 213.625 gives -0.06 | 35.7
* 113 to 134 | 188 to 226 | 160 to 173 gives 0.30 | 38.1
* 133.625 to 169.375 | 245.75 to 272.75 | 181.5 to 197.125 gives 0.10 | 37.5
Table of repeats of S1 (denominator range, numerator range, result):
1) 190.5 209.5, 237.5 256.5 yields 1.03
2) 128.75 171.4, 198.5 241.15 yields 1.04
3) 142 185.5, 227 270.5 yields 1.20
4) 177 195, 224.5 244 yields 1.26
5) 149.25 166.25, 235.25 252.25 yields 1.03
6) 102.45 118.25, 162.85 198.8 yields 0.75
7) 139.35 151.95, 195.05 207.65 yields 0.93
